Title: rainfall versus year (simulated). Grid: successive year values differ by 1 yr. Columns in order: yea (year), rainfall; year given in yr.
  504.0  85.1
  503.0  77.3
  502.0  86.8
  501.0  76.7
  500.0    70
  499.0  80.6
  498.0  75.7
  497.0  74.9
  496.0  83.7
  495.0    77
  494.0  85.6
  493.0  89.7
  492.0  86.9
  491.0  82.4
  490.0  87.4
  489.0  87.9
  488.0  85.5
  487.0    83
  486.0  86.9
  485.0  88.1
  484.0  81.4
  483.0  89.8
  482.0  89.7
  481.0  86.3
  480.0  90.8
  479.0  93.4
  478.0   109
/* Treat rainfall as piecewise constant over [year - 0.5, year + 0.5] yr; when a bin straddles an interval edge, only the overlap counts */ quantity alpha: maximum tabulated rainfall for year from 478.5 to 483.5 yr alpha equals 93.4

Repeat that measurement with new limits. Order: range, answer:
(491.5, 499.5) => 89.7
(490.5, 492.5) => 86.9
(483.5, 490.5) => 88.1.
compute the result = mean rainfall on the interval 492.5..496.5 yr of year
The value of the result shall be 84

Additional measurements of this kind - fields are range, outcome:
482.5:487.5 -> 85.8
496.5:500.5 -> 75.3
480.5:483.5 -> 88.6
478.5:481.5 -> 90.2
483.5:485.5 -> 84.8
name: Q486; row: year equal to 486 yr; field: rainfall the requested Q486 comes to 86.9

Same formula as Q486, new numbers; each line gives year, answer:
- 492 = 86.9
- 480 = 90.8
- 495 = 77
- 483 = 89.8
